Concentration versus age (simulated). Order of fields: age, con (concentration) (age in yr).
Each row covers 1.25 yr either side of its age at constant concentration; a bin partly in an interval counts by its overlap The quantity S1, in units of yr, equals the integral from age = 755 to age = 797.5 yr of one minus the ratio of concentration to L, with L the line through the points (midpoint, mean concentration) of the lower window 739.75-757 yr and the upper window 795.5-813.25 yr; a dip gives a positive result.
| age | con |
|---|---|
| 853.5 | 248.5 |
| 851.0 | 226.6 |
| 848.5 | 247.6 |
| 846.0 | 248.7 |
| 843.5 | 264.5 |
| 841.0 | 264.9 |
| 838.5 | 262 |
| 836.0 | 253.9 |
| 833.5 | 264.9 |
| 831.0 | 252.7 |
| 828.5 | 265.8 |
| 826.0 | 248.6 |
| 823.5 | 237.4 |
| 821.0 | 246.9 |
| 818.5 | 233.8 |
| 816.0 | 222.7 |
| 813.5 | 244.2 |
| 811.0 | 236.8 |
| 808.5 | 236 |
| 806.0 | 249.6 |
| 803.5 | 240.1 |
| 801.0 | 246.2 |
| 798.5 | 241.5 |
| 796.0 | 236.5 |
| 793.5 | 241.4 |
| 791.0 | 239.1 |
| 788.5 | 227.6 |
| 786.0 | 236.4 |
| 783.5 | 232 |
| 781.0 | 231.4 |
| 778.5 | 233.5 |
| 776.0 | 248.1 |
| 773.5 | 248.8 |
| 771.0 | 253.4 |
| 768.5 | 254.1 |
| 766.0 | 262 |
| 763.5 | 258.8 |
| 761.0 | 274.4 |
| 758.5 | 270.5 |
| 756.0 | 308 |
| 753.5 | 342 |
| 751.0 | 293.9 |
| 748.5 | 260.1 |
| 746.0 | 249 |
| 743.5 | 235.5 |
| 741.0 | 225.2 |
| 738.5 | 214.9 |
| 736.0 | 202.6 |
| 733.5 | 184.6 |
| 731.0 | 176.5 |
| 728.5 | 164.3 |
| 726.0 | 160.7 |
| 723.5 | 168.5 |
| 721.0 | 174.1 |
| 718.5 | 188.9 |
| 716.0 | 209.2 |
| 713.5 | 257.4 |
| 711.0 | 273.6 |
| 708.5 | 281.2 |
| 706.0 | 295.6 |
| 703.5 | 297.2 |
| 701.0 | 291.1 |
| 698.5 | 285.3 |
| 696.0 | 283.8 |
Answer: 1.2 yr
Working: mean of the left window 273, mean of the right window 241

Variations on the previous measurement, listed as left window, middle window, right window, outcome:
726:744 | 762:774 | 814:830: -2.4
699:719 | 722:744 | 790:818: 5.8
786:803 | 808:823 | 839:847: 0.7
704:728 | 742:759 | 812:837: -3.6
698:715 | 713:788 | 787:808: 7.7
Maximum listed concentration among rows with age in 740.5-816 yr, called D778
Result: 342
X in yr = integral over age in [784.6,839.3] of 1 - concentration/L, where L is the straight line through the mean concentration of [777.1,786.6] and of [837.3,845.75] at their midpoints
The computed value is 0.9 yr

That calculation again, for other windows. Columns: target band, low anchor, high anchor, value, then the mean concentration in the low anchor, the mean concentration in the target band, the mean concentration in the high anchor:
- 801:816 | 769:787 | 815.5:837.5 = 0.3 yr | 241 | 240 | 248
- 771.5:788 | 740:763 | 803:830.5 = 1.4 yr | 273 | 239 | 242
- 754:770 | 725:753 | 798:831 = -3.4 yr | 219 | 274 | 243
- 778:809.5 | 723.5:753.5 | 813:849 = 0.0 yr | 219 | 238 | 251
